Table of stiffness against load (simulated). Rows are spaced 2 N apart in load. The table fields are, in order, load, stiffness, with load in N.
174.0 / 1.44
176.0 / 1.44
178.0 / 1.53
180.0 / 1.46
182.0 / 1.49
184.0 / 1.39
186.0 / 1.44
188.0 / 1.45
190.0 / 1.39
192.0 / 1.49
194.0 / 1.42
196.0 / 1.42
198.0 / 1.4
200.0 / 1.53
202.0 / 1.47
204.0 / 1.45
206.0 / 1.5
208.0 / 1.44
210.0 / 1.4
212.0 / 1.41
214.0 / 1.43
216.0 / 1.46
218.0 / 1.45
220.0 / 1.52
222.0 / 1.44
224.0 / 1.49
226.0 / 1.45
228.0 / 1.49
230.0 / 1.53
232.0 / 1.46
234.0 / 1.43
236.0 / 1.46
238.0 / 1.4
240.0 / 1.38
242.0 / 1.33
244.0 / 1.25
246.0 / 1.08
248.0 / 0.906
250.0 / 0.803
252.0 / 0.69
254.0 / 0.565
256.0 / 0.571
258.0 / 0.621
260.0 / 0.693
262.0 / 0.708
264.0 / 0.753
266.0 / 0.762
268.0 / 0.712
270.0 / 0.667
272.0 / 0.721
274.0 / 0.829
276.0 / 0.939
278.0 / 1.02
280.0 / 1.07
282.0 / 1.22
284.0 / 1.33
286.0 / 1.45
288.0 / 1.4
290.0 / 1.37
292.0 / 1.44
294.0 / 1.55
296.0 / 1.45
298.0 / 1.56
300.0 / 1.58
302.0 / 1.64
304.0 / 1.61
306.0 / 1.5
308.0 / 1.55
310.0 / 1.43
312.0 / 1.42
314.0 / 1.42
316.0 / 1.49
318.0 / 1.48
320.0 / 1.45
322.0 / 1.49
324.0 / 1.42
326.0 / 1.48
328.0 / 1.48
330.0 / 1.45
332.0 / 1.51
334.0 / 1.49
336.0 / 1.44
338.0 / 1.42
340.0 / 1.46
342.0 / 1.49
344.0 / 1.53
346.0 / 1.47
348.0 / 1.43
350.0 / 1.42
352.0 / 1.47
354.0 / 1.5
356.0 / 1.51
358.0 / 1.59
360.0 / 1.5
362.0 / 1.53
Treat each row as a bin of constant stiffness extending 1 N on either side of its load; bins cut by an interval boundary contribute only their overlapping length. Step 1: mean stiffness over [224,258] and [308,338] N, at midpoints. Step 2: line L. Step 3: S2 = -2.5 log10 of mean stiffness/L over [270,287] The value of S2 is 0.24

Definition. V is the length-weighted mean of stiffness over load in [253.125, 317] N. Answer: 1.16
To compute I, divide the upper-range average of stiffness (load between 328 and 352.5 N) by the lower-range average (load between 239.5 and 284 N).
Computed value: 1.66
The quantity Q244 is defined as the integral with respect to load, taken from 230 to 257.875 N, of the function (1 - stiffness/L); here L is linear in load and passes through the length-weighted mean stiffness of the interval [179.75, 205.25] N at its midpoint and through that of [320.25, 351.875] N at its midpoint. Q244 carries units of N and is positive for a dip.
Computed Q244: 6.73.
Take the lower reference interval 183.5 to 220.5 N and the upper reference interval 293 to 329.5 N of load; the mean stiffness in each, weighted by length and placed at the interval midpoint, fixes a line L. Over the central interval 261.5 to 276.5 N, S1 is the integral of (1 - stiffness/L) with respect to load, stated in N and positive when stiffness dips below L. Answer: 7.3 N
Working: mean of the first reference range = 1.44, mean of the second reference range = 1.5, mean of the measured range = 0.757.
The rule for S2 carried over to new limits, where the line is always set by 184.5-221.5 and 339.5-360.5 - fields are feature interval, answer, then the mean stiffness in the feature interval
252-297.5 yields 0.43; 0.992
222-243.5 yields 0.01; 1.44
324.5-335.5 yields 0.00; 1.48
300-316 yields -0.03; 1.51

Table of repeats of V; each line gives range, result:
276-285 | 1.14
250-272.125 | 0.682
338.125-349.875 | 1.47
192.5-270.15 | 1.21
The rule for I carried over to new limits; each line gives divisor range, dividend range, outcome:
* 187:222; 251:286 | 0.58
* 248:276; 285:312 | 2.10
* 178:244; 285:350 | 1.02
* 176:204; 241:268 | 0.57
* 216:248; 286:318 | 1.07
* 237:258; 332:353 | 1.49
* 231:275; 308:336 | 1.55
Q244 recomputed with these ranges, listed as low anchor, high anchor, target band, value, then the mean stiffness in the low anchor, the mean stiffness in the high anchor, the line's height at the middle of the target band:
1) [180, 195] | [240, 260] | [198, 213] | -2.0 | 1.44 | 0.885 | 1.28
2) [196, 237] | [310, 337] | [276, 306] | 1.4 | 1.46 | 1.46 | 1.46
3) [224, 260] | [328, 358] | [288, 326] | -3.8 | 1.14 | 1.48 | 1.36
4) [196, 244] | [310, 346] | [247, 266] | 9.8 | 1.44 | 1.46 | 1.45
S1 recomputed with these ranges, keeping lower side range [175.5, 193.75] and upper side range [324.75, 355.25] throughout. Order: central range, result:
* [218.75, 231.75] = -0.2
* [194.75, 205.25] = 0.0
